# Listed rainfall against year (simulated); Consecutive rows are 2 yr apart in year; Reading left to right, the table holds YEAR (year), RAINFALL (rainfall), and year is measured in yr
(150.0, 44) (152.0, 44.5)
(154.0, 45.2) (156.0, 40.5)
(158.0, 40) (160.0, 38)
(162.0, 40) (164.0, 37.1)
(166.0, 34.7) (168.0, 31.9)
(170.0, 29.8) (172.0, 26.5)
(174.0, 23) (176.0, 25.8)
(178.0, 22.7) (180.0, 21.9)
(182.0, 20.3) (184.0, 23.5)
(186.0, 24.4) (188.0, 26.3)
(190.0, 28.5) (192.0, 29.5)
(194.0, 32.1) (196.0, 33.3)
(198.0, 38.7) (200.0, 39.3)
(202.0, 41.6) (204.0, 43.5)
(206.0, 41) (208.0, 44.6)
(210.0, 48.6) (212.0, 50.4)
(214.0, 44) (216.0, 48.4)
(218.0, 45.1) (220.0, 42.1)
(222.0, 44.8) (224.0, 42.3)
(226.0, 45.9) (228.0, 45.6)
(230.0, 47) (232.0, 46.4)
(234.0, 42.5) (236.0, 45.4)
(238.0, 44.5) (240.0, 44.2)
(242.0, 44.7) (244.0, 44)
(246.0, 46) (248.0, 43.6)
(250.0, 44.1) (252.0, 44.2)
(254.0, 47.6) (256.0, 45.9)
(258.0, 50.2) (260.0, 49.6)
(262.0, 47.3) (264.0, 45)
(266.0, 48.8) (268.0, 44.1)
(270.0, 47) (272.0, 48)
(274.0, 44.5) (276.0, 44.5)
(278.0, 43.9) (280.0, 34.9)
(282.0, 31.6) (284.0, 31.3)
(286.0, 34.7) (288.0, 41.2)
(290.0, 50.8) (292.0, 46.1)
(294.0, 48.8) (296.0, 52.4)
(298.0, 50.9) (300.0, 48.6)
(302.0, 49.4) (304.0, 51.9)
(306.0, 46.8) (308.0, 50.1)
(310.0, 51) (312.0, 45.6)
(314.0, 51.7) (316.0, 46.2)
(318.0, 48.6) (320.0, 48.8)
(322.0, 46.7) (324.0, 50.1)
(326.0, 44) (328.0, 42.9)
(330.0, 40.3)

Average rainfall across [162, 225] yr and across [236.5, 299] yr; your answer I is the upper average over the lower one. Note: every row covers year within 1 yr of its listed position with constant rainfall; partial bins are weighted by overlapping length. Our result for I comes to 1.3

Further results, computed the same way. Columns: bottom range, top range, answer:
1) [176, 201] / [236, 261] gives 1.62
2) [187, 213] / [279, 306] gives 1.15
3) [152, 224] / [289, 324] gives 1.37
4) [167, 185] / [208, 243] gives 1.81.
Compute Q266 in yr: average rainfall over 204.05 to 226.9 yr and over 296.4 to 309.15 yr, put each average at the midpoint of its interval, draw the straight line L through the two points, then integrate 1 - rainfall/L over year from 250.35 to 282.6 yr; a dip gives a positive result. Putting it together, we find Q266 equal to 1.9 yr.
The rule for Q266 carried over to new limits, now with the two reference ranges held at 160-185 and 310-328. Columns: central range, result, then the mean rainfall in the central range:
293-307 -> -1.5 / 49.8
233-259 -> -4.8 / 45.1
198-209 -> -3.1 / 41.7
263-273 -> -1.4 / 46.6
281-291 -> 1.3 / 37.9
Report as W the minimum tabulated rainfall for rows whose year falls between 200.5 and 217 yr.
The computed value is 41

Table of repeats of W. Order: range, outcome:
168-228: 20.3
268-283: 31.6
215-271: 42.1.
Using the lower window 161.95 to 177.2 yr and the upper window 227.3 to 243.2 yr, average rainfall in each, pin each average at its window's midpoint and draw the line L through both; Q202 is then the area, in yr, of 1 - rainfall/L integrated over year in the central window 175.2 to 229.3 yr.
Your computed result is 1.8 yr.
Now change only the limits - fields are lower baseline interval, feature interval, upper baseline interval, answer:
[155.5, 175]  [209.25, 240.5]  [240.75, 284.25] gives -4.0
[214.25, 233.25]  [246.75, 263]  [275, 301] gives -0.9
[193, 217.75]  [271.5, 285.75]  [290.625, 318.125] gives 2.4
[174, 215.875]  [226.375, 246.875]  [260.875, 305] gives -3.1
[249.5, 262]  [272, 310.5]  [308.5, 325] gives 2.5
